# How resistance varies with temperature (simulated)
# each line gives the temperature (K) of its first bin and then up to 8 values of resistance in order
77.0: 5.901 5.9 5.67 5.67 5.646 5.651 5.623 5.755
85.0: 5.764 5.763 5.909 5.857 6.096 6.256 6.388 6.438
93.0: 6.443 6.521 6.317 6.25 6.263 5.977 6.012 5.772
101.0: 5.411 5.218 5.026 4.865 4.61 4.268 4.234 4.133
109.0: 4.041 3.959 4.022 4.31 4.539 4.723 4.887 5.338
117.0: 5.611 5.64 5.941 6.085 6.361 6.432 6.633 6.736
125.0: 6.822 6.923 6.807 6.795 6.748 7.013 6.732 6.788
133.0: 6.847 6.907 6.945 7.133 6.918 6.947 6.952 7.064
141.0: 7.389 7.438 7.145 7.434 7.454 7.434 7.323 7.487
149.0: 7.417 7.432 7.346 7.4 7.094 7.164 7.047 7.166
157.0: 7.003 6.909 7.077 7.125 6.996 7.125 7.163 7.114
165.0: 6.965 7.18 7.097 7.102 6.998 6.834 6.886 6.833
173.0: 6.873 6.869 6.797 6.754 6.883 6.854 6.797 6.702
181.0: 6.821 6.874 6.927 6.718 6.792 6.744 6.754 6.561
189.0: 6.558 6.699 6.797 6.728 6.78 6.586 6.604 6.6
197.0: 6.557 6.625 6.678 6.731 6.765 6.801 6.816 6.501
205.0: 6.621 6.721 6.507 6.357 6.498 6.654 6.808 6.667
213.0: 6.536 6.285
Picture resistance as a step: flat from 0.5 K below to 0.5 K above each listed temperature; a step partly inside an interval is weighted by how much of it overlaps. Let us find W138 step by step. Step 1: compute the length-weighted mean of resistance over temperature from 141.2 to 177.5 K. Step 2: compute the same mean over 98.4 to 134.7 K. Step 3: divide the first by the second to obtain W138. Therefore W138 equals 1.3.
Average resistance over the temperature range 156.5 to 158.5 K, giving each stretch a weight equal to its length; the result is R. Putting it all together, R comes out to 6.96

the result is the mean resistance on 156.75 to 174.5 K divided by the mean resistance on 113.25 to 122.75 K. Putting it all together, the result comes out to 1.2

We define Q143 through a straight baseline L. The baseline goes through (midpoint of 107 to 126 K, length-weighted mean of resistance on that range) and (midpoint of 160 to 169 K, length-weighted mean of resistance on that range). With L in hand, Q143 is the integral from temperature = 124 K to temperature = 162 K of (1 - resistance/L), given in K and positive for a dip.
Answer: -4.81 K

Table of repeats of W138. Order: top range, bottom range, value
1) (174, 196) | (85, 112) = 1.24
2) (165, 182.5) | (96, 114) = 1.41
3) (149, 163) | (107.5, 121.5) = 1.44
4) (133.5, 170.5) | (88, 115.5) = 1.35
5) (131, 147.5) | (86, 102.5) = 1.17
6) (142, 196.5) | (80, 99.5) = 1.16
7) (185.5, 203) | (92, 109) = 1.23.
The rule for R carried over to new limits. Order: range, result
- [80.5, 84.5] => 5.67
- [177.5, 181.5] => 6.79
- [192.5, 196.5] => 6.64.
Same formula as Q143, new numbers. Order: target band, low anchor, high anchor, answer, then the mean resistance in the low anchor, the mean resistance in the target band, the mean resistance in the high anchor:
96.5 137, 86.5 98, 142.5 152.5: 6.1 K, 6.24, 5.75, 7.39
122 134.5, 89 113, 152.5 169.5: -1.4 K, 5.34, 6.8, 7.08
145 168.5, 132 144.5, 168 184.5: -0.7 K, 7.08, 7.19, 6.85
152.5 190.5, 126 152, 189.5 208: -0.3 K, 7.12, 6.92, 6.66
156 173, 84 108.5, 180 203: -1.6 K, 5.66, 7.03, 6.72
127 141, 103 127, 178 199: -3.1 K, 5.29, 6.92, 6.71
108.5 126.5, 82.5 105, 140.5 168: 2.6 K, 5.88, 5.5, 7.22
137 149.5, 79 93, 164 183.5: -1.4 K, 5.92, 7.28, 6.9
